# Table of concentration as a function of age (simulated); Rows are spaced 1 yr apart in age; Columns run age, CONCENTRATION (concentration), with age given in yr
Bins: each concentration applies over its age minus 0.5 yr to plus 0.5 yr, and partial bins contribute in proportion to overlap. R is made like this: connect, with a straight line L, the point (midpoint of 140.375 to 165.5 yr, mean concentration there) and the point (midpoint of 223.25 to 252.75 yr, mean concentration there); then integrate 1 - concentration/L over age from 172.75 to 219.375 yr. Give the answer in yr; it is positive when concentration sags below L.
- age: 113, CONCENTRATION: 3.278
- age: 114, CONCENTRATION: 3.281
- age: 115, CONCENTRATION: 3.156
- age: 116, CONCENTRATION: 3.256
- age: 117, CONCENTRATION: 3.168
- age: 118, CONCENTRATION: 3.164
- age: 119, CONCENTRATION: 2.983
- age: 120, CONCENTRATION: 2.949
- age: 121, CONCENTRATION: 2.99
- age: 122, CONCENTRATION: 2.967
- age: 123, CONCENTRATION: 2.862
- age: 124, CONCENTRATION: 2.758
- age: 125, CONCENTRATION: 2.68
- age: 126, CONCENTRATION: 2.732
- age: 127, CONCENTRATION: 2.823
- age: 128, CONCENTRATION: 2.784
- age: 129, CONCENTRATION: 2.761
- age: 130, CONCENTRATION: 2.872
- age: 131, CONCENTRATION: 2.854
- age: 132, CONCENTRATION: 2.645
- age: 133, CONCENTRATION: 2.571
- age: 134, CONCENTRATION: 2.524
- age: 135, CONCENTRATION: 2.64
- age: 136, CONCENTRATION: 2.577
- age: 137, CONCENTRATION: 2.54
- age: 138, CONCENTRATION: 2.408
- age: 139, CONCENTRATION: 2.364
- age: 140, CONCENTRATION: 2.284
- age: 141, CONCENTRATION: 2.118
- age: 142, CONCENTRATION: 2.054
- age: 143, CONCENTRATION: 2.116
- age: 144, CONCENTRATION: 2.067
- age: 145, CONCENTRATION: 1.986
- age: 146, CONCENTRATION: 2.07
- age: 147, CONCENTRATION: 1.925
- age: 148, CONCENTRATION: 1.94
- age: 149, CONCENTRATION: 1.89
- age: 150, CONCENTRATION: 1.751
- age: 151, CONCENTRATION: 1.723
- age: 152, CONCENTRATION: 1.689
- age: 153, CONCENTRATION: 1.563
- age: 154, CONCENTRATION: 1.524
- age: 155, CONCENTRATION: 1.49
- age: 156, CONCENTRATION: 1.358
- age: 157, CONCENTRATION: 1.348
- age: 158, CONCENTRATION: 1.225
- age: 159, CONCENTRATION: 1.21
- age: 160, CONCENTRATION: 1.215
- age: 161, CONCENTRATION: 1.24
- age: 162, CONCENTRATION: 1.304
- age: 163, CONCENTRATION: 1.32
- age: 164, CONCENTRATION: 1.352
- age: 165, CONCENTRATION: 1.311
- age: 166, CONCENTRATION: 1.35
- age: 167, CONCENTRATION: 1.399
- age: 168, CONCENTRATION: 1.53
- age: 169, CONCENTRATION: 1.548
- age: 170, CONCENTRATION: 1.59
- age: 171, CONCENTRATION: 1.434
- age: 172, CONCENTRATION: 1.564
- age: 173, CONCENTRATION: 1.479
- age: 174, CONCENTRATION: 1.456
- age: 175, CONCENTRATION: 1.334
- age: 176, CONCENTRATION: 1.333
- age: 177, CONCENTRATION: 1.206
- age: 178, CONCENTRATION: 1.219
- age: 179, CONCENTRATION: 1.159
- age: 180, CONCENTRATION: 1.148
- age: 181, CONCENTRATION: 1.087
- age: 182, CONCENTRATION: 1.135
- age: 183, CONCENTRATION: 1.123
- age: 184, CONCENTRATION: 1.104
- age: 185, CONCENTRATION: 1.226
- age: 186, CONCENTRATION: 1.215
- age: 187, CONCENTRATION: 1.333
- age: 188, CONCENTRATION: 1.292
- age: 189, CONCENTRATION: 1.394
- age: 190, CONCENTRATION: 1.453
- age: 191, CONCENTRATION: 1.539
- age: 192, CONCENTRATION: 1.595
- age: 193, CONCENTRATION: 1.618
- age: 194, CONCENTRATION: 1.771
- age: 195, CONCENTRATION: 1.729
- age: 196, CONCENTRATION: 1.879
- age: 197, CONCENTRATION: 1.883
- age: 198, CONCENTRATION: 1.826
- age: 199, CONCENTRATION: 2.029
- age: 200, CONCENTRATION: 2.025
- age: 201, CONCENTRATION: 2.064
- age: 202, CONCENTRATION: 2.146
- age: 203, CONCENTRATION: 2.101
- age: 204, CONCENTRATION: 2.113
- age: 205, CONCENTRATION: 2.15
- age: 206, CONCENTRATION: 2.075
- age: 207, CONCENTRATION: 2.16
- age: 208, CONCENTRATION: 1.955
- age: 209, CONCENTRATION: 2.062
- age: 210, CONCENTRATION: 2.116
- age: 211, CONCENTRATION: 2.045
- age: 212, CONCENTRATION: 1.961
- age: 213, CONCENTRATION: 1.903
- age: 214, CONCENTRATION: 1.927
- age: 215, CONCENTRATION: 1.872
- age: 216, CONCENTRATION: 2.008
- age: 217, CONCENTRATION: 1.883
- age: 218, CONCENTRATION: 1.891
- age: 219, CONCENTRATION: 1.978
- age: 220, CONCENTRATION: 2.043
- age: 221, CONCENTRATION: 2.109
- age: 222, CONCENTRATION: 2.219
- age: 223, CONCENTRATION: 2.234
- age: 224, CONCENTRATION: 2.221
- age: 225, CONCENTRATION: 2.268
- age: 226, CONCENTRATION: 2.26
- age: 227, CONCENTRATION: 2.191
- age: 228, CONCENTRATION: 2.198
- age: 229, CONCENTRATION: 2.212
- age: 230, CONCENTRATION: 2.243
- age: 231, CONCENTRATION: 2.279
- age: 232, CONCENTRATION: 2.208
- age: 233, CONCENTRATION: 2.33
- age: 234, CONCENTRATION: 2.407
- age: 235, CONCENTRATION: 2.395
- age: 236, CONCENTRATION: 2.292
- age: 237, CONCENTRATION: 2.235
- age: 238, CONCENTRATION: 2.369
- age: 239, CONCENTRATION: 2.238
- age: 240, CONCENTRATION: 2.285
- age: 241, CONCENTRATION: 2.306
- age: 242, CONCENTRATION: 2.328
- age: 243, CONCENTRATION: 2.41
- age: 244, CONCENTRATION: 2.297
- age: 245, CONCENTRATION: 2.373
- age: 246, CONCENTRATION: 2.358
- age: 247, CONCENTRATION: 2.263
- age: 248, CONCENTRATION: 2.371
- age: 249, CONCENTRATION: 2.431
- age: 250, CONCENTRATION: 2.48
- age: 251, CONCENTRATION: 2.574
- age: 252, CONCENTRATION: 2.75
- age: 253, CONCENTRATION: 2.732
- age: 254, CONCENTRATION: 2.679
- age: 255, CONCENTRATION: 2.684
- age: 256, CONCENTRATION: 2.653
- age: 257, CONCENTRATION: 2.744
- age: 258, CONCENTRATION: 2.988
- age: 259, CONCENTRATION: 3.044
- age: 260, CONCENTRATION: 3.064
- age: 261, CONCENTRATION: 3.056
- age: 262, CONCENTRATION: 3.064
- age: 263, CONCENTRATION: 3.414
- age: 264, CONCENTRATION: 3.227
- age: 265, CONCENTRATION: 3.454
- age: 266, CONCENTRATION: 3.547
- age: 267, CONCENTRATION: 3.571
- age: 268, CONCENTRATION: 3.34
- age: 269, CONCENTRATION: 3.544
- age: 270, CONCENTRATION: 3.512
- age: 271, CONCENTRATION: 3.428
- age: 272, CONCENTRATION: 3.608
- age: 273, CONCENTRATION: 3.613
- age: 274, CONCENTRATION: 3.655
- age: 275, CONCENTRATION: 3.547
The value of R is 7.5 yr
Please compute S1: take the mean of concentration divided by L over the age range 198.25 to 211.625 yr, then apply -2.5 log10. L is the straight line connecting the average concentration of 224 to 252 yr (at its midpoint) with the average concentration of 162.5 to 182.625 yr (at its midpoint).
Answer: -0.14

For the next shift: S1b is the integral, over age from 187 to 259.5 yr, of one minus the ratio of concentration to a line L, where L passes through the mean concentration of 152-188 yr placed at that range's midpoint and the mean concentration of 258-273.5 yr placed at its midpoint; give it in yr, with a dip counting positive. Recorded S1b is 8.2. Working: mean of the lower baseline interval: 1.33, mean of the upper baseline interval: 3.35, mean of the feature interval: 2.16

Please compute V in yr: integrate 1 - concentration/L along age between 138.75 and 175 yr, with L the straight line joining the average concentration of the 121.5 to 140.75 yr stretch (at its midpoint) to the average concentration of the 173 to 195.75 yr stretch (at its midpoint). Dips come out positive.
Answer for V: 7.2 yr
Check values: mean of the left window 2.66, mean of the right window 1.35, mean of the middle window 1.62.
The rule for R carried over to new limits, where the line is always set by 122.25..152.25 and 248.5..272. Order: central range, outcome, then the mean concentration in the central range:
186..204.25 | 6.45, 1.75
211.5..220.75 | 2.85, 1.95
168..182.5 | 6.97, 1.34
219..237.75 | 4.19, 2.24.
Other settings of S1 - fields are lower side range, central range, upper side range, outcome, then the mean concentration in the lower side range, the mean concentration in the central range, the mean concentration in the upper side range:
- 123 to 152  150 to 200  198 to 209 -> 0.46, 2.37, 1.43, 2.07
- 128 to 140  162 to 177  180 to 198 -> 0.29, 2.61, 1.42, 1.44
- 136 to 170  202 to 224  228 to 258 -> 0.07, 1.71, 2.04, 2.42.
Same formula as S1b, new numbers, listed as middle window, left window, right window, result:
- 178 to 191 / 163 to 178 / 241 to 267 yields 3.2 yr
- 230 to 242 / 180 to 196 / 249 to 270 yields 0.9 yr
